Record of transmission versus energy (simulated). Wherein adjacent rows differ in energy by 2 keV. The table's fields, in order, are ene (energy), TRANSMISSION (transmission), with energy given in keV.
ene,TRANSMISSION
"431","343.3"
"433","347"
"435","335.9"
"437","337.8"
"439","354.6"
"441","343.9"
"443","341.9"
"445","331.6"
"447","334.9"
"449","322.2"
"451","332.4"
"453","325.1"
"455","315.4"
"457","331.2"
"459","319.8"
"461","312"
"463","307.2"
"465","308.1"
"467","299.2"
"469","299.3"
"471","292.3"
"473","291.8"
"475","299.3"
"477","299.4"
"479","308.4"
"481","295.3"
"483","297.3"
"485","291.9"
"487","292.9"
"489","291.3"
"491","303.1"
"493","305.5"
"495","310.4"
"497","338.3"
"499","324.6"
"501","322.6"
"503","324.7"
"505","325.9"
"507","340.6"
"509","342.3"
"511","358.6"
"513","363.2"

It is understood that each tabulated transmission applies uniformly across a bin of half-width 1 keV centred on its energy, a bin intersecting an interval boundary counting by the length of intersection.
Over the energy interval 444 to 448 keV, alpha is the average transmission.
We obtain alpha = 333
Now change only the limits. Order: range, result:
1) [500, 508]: 328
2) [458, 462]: 316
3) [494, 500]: 324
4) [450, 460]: 325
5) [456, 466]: 316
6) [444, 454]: 329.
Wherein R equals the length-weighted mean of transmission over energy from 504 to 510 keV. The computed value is 336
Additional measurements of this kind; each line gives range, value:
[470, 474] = 292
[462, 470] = 303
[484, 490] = 292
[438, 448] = 341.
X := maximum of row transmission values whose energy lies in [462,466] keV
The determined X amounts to 308.1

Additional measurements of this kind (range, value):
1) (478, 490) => 308.4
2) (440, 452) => 343.9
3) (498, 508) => 340.6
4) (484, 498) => 338.3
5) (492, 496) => 310.4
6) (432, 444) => 354.6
